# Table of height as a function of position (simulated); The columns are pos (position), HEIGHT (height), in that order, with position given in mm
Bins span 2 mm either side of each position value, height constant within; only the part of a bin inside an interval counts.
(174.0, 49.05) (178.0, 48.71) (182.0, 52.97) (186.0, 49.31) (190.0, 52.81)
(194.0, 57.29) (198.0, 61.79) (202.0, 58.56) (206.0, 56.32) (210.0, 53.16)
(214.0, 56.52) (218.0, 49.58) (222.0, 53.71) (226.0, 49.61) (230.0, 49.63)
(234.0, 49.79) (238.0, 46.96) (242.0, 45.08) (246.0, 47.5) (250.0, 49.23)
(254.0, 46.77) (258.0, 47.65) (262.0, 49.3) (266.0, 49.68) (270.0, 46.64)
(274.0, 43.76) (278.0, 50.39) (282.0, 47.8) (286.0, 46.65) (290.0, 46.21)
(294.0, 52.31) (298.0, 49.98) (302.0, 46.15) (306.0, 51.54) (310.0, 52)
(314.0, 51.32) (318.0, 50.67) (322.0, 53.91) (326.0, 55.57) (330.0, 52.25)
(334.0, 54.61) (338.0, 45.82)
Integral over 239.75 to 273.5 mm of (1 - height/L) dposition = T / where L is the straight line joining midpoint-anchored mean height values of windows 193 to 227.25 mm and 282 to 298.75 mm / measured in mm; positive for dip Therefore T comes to 2.5 mm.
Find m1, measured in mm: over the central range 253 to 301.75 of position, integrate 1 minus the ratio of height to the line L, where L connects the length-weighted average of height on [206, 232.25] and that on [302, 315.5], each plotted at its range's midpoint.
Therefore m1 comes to 3.1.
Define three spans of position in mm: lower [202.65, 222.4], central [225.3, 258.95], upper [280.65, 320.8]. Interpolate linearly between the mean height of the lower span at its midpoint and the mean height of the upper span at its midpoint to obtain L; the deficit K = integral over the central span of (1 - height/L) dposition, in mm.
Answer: 3.0 mm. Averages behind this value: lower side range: 54.2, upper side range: 49.6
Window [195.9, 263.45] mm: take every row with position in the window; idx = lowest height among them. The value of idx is 45.08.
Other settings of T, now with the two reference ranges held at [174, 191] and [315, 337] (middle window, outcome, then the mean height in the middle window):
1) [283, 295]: 1.00 mm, 48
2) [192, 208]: -2.39 mm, 58.5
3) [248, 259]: 0.82 mm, 47.9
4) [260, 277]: 1.47 mm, 47.5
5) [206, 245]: 0.48 mm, 50.7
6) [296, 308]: 0.76 mm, 49.2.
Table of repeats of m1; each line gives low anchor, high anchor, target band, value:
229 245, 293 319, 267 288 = 0.9 mm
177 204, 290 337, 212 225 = 0.2 mm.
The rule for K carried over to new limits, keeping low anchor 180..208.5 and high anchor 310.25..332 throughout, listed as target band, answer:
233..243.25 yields 1.4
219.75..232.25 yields 0.9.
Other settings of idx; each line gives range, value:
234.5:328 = 43.76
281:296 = 46.21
